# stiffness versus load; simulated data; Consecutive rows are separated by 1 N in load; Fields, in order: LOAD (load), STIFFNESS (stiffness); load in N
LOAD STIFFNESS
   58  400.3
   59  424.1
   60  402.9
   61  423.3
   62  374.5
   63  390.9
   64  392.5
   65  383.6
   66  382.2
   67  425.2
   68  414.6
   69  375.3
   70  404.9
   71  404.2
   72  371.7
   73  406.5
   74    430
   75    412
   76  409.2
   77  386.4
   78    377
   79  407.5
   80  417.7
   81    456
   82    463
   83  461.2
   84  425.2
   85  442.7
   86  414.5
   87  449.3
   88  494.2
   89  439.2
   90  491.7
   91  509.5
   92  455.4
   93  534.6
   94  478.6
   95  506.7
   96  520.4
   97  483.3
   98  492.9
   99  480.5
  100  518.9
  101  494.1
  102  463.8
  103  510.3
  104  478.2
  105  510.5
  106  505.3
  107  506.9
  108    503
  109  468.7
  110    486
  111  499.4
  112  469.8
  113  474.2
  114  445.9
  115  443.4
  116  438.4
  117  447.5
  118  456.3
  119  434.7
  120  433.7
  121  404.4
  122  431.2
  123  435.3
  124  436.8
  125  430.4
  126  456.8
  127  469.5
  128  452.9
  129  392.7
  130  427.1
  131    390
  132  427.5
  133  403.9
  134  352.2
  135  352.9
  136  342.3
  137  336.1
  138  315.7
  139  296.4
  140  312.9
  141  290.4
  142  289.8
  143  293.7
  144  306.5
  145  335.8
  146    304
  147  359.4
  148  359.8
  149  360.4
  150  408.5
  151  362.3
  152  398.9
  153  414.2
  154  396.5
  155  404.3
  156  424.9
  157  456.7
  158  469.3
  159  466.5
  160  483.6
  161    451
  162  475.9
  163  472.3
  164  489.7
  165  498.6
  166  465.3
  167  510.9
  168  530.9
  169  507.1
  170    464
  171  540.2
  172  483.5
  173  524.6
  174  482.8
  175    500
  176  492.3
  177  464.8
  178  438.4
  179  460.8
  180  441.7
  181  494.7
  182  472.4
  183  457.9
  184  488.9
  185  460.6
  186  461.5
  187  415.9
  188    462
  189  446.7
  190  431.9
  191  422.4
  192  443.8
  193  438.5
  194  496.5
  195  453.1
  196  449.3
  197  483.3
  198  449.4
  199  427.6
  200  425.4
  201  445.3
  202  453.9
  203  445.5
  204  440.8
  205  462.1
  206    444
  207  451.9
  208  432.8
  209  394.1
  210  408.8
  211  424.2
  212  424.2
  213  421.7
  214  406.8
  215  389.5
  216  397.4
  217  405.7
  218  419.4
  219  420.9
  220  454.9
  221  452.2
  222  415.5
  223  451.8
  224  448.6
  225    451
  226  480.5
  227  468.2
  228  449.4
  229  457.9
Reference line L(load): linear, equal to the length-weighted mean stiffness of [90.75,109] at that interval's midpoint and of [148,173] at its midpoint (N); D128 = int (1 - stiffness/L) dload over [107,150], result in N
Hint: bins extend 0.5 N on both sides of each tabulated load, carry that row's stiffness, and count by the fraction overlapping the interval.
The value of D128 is 7.0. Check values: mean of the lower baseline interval 496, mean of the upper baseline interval 455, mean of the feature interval 401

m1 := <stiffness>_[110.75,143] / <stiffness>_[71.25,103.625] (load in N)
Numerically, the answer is 0.9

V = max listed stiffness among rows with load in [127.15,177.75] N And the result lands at 540.2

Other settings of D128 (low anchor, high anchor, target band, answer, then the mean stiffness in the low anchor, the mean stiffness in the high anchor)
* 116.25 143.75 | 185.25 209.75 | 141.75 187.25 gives -2.46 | 389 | 445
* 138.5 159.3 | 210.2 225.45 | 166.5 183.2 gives -4.24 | 366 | 425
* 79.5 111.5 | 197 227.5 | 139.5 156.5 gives 3.89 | 480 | 435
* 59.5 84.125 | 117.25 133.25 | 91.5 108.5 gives -3.11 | 408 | 431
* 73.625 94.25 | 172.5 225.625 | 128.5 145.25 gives 3.78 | 445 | 446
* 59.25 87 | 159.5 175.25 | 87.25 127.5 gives -3.10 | 410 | 492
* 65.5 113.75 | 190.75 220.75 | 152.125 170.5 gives -0.89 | 456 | 435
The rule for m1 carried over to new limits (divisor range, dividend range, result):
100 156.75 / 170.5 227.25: 1.09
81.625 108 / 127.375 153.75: 0.74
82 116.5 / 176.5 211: 0.94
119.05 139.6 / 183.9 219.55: 1.09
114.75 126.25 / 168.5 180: 1.11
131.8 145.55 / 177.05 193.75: 1.37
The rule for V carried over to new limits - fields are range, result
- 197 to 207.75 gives 483.3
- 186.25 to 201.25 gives 496.5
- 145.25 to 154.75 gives 414.2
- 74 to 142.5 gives 534.6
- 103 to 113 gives 510.5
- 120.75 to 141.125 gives 469.5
